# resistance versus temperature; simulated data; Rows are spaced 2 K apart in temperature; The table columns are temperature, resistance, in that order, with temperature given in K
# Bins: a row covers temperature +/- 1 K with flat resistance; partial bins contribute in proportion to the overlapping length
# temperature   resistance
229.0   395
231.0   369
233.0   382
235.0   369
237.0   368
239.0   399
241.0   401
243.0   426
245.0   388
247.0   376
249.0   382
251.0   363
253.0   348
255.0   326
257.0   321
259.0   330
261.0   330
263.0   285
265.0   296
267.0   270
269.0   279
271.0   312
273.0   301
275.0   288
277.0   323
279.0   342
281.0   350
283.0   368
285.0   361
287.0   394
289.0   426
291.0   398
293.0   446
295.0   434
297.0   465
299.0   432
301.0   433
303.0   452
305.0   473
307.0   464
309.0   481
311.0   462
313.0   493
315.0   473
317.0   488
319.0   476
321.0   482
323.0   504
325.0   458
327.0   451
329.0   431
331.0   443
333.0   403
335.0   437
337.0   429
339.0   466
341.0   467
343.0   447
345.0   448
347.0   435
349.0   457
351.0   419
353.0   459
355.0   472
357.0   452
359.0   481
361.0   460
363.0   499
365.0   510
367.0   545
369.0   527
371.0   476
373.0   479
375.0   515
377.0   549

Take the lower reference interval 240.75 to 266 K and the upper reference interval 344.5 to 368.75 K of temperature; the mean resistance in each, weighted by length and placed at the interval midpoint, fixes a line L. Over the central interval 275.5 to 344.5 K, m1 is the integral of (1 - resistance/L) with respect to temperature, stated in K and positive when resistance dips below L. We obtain -3.1 K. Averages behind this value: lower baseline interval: 350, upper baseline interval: 472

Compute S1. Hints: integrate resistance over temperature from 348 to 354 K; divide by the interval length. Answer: 445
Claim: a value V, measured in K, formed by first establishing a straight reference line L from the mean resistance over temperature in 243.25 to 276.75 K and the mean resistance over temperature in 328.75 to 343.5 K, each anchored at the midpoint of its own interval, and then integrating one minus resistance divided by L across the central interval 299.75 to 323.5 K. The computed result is -4.01 K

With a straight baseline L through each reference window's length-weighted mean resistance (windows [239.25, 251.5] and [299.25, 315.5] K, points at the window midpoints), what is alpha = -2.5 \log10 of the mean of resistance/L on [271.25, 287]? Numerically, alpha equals 0.27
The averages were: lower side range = 391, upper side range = 465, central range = 336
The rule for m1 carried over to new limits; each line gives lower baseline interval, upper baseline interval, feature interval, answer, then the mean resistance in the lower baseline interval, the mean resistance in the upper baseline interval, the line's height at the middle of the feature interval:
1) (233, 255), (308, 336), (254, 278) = 5.8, 379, 463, 403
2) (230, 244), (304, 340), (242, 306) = 8.3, 388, 462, 420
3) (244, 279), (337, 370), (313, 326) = -2.0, 325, 470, 417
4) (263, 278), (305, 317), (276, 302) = -1.4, 295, 476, 377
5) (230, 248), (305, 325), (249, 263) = 2.4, 386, 479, 407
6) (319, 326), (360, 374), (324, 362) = 3.2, 481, 499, 489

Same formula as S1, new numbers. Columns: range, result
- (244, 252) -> 377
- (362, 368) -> 518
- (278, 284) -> 353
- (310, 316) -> 476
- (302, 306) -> 462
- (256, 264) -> 316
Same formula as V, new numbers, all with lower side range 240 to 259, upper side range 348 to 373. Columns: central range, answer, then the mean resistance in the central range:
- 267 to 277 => 2.4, 295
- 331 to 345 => 0.5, 442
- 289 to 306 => -1.0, 441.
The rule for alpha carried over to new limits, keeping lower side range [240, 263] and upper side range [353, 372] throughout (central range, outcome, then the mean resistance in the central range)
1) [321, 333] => -0.02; 455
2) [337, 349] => 0.04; 451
